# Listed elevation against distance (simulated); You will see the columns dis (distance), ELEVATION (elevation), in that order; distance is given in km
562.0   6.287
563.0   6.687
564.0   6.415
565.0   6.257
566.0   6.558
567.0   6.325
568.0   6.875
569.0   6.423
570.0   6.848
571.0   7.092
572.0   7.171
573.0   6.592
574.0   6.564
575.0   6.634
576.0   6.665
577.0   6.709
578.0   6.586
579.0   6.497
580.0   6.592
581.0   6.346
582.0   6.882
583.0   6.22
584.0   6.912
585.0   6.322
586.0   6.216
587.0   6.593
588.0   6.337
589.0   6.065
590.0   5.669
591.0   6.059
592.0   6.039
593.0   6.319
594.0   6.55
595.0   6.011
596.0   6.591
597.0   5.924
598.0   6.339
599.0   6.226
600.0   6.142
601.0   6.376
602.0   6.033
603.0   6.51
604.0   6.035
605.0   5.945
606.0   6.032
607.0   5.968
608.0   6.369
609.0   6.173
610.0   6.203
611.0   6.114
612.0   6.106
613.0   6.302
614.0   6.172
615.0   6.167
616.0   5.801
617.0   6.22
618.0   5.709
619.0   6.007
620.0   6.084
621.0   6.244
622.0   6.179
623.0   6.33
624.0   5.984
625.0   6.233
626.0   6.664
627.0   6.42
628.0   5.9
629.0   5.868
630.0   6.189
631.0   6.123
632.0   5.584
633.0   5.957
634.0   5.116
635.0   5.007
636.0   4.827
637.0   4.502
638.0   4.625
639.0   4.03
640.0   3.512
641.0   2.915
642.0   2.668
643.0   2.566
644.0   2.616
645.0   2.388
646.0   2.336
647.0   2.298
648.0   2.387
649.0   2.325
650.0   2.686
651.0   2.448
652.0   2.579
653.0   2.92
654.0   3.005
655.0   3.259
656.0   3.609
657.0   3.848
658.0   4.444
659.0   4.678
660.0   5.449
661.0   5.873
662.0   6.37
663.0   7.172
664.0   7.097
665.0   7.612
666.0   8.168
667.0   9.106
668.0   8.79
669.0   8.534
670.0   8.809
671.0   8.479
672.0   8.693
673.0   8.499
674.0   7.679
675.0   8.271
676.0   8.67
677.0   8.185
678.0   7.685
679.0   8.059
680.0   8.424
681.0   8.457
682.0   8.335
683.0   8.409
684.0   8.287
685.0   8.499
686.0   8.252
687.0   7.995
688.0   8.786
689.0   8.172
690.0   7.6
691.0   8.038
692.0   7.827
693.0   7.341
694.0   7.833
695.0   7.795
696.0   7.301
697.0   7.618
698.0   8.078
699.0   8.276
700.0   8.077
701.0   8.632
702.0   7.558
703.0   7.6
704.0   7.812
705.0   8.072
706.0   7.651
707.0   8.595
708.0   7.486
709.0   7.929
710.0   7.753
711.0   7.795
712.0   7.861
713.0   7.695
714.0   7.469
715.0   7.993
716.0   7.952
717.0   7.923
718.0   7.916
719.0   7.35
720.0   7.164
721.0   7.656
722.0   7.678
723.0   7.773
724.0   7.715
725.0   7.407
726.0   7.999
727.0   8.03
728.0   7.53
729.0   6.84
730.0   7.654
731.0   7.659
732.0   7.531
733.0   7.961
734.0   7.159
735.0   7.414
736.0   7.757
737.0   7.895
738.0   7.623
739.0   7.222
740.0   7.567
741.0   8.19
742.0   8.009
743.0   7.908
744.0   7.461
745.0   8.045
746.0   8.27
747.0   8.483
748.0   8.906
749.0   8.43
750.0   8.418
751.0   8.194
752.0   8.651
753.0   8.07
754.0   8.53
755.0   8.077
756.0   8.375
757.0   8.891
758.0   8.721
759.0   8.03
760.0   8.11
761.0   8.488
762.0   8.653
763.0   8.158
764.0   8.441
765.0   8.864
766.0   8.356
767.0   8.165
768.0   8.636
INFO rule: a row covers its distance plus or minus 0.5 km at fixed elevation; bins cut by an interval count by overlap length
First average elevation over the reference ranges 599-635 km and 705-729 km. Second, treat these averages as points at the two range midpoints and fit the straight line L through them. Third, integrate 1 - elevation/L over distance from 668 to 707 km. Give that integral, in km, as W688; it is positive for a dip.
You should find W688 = -4.78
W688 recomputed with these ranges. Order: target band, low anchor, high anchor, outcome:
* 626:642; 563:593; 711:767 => 4.4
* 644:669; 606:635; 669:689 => 9.7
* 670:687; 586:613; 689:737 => -2.4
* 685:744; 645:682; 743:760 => -3.8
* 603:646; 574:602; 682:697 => 9.4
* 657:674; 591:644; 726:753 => -1.8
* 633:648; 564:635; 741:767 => 7.1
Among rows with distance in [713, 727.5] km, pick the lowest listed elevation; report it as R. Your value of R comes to 7.164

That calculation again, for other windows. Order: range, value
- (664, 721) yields 7.097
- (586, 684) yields 2.298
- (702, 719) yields 7.35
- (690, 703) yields 7.301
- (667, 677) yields 7.679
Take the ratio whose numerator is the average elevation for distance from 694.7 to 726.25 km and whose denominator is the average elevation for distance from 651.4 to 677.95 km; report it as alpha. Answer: 1.2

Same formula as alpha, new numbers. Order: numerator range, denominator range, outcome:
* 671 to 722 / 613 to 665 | 1.67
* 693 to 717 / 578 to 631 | 1.26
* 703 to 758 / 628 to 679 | 1.47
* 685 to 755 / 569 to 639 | 1.28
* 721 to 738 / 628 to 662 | 1.92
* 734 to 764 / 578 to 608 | 1.30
